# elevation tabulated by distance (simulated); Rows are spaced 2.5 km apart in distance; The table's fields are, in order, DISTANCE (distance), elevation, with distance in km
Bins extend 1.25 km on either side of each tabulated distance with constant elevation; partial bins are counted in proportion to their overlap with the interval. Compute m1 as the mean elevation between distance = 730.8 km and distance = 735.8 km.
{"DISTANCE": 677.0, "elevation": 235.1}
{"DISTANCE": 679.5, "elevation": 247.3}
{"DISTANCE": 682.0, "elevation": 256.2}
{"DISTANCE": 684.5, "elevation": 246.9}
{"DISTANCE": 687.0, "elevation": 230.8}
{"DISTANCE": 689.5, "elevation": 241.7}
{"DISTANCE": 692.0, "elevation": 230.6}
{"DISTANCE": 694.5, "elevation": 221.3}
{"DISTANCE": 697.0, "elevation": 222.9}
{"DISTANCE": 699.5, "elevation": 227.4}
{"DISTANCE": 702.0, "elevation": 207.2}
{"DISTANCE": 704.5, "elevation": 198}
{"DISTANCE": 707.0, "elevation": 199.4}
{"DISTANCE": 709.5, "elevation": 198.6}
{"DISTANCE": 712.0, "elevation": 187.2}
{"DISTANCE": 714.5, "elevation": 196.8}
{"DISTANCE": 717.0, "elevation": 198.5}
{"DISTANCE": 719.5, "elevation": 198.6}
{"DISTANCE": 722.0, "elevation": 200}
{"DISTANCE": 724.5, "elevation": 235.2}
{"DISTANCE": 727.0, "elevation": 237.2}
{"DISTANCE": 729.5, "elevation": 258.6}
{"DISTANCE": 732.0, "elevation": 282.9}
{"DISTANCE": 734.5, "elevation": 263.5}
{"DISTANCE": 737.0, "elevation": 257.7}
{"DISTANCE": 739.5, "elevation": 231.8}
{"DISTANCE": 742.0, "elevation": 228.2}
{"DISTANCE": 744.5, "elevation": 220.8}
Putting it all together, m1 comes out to 273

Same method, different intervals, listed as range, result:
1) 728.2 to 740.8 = 259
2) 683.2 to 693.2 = 238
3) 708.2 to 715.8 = 194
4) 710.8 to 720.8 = 195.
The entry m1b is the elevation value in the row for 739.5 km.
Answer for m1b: 231.8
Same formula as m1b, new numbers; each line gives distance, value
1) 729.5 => 258.6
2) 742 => 228.2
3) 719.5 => 198.6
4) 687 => 230.8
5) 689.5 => 241.7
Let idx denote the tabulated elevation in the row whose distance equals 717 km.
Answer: 198.5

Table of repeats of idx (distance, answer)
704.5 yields 198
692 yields 230.6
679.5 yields 247.3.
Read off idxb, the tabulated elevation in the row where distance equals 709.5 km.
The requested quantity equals 198.6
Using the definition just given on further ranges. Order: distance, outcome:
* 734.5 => 263.5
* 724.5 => 235.2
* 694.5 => 221.3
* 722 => 200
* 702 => 207.2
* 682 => 256.2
